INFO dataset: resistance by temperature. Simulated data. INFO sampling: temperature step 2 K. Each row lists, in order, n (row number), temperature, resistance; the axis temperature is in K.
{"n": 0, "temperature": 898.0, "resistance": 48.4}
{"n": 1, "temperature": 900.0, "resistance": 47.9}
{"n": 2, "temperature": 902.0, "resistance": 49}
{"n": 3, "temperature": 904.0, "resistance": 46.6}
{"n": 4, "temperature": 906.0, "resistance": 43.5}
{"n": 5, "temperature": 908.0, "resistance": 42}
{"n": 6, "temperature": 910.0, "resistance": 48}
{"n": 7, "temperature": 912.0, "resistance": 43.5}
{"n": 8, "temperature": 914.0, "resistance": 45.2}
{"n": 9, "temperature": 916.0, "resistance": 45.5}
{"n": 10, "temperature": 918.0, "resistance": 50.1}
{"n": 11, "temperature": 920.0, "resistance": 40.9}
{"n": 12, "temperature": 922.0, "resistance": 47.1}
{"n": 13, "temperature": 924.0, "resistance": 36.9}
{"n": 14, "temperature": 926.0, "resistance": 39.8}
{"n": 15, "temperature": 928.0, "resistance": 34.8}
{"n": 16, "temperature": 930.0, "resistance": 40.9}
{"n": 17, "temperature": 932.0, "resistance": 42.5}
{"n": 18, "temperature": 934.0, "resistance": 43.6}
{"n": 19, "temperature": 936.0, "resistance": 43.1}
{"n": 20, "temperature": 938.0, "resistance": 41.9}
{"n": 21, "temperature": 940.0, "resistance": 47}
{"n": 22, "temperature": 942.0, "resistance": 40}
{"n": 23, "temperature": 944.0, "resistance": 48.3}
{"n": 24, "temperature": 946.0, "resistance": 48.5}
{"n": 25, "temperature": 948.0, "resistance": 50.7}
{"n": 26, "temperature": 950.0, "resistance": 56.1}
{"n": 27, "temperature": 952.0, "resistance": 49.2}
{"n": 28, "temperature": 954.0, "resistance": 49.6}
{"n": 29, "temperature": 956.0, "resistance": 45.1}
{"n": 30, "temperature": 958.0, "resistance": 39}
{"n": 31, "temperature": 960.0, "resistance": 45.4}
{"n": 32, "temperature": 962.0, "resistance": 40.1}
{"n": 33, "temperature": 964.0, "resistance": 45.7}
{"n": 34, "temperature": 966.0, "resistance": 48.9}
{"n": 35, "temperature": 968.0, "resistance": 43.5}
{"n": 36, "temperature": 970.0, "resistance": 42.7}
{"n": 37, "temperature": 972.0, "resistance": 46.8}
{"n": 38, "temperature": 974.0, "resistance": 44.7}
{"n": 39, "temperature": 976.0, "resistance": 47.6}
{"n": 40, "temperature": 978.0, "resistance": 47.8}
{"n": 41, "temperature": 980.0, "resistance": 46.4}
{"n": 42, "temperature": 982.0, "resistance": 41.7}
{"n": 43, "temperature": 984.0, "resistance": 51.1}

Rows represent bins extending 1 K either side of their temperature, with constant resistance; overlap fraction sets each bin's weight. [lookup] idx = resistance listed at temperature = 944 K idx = 48.3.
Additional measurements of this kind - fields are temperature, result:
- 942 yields 40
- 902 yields 49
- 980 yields 46.4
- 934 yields 43.6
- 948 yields 50.7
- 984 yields 51.1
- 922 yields 47.1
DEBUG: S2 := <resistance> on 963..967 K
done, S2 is 47.3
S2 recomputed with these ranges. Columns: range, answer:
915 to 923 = 45.9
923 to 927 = 38.3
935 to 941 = 44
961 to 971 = 44.2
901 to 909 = 45.3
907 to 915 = 44.7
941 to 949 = 46.9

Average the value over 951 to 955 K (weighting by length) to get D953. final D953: 49.4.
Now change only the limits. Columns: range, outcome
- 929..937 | 42.5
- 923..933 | 39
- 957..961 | 42.2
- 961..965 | 42.9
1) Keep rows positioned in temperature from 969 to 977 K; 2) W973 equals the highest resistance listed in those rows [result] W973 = 47.6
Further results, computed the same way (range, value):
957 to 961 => 45.4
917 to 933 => 50.1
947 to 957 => 56.1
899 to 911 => 49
